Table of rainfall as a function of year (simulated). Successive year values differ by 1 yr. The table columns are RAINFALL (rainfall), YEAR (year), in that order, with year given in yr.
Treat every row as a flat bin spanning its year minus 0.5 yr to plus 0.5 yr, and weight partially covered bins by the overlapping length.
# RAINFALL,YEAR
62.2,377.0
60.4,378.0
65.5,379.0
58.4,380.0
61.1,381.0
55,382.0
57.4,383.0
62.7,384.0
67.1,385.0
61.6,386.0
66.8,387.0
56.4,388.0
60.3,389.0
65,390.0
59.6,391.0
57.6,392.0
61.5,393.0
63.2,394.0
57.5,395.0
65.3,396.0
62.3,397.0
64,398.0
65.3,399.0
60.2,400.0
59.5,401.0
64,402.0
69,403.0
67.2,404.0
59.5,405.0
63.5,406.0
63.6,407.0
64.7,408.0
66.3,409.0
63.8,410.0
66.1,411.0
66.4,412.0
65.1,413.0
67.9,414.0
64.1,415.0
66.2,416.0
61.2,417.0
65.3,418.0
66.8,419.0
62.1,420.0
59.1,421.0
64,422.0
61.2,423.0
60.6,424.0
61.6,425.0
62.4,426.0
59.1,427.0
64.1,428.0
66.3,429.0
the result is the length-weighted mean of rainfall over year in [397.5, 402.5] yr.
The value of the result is 62.6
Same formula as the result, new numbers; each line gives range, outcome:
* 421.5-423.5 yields 62.6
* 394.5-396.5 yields 61.4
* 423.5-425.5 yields 61.1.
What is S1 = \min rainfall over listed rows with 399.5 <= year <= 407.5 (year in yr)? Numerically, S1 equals 59.5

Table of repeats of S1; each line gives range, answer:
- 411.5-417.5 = 61.2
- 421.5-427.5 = 59.1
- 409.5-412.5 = 63.8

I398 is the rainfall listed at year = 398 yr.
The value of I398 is 64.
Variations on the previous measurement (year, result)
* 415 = 64.1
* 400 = 60.2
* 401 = 59.5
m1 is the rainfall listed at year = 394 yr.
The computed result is 63.2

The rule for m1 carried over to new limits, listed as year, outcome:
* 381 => 61.1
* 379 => 65.5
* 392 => 57.6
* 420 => 62.1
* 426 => 62.4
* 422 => 64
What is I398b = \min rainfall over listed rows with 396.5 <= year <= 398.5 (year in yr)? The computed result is 62.3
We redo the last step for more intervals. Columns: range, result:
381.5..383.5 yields 55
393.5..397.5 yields 57.5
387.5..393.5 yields 56.4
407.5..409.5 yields 64.7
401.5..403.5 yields 64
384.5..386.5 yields 61.6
